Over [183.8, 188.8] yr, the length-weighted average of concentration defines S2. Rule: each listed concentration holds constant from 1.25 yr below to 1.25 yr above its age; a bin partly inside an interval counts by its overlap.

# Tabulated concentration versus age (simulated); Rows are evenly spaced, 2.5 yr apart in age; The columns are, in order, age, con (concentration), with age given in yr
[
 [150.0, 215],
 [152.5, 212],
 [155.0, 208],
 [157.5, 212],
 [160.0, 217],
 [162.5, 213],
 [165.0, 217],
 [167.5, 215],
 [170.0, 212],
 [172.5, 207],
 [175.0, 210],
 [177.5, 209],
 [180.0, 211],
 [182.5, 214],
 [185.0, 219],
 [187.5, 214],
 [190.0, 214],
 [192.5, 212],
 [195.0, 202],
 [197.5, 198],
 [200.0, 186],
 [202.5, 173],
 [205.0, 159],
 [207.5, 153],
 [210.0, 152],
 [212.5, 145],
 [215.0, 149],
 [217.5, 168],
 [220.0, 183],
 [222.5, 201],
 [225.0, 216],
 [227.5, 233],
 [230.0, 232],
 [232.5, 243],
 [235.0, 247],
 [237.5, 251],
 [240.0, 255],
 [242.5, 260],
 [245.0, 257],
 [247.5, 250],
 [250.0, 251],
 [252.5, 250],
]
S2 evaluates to 216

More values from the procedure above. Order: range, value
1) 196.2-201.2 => 192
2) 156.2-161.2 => 214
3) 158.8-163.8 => 215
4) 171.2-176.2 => 209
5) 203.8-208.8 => 156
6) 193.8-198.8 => 200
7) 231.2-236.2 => 245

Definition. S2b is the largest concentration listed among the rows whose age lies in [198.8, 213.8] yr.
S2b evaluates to 186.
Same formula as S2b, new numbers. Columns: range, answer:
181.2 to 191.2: 219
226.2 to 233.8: 243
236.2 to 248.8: 260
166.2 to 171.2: 215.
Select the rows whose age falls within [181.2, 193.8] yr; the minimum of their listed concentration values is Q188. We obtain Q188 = 212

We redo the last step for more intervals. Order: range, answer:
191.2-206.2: 159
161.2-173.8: 207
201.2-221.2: 145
